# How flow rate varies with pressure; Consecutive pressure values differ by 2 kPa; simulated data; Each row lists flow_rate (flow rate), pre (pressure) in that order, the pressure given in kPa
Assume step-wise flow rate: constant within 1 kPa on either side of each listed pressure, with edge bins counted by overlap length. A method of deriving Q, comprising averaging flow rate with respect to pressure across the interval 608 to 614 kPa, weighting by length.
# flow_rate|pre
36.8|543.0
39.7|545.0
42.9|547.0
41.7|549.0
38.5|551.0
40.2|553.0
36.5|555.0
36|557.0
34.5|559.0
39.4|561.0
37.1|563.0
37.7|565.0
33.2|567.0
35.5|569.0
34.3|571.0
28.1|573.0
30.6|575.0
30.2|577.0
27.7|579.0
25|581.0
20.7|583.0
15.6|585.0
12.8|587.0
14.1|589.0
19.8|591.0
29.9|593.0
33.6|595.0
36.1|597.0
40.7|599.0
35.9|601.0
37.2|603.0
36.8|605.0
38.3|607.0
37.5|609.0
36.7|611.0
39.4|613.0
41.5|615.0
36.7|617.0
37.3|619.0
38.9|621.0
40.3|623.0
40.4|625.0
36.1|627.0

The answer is 37.9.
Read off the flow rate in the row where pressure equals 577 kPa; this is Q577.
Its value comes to 30.2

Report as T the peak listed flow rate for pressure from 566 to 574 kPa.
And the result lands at 35.5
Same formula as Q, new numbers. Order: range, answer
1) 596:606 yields 37.3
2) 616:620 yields 37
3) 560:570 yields 36.6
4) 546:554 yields 40.8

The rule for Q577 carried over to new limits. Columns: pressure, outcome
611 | 36.7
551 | 38.5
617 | 36.7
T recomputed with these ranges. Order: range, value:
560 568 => 39.4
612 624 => 41.5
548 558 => 41.7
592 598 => 36.1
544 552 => 42.9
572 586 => 30.6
